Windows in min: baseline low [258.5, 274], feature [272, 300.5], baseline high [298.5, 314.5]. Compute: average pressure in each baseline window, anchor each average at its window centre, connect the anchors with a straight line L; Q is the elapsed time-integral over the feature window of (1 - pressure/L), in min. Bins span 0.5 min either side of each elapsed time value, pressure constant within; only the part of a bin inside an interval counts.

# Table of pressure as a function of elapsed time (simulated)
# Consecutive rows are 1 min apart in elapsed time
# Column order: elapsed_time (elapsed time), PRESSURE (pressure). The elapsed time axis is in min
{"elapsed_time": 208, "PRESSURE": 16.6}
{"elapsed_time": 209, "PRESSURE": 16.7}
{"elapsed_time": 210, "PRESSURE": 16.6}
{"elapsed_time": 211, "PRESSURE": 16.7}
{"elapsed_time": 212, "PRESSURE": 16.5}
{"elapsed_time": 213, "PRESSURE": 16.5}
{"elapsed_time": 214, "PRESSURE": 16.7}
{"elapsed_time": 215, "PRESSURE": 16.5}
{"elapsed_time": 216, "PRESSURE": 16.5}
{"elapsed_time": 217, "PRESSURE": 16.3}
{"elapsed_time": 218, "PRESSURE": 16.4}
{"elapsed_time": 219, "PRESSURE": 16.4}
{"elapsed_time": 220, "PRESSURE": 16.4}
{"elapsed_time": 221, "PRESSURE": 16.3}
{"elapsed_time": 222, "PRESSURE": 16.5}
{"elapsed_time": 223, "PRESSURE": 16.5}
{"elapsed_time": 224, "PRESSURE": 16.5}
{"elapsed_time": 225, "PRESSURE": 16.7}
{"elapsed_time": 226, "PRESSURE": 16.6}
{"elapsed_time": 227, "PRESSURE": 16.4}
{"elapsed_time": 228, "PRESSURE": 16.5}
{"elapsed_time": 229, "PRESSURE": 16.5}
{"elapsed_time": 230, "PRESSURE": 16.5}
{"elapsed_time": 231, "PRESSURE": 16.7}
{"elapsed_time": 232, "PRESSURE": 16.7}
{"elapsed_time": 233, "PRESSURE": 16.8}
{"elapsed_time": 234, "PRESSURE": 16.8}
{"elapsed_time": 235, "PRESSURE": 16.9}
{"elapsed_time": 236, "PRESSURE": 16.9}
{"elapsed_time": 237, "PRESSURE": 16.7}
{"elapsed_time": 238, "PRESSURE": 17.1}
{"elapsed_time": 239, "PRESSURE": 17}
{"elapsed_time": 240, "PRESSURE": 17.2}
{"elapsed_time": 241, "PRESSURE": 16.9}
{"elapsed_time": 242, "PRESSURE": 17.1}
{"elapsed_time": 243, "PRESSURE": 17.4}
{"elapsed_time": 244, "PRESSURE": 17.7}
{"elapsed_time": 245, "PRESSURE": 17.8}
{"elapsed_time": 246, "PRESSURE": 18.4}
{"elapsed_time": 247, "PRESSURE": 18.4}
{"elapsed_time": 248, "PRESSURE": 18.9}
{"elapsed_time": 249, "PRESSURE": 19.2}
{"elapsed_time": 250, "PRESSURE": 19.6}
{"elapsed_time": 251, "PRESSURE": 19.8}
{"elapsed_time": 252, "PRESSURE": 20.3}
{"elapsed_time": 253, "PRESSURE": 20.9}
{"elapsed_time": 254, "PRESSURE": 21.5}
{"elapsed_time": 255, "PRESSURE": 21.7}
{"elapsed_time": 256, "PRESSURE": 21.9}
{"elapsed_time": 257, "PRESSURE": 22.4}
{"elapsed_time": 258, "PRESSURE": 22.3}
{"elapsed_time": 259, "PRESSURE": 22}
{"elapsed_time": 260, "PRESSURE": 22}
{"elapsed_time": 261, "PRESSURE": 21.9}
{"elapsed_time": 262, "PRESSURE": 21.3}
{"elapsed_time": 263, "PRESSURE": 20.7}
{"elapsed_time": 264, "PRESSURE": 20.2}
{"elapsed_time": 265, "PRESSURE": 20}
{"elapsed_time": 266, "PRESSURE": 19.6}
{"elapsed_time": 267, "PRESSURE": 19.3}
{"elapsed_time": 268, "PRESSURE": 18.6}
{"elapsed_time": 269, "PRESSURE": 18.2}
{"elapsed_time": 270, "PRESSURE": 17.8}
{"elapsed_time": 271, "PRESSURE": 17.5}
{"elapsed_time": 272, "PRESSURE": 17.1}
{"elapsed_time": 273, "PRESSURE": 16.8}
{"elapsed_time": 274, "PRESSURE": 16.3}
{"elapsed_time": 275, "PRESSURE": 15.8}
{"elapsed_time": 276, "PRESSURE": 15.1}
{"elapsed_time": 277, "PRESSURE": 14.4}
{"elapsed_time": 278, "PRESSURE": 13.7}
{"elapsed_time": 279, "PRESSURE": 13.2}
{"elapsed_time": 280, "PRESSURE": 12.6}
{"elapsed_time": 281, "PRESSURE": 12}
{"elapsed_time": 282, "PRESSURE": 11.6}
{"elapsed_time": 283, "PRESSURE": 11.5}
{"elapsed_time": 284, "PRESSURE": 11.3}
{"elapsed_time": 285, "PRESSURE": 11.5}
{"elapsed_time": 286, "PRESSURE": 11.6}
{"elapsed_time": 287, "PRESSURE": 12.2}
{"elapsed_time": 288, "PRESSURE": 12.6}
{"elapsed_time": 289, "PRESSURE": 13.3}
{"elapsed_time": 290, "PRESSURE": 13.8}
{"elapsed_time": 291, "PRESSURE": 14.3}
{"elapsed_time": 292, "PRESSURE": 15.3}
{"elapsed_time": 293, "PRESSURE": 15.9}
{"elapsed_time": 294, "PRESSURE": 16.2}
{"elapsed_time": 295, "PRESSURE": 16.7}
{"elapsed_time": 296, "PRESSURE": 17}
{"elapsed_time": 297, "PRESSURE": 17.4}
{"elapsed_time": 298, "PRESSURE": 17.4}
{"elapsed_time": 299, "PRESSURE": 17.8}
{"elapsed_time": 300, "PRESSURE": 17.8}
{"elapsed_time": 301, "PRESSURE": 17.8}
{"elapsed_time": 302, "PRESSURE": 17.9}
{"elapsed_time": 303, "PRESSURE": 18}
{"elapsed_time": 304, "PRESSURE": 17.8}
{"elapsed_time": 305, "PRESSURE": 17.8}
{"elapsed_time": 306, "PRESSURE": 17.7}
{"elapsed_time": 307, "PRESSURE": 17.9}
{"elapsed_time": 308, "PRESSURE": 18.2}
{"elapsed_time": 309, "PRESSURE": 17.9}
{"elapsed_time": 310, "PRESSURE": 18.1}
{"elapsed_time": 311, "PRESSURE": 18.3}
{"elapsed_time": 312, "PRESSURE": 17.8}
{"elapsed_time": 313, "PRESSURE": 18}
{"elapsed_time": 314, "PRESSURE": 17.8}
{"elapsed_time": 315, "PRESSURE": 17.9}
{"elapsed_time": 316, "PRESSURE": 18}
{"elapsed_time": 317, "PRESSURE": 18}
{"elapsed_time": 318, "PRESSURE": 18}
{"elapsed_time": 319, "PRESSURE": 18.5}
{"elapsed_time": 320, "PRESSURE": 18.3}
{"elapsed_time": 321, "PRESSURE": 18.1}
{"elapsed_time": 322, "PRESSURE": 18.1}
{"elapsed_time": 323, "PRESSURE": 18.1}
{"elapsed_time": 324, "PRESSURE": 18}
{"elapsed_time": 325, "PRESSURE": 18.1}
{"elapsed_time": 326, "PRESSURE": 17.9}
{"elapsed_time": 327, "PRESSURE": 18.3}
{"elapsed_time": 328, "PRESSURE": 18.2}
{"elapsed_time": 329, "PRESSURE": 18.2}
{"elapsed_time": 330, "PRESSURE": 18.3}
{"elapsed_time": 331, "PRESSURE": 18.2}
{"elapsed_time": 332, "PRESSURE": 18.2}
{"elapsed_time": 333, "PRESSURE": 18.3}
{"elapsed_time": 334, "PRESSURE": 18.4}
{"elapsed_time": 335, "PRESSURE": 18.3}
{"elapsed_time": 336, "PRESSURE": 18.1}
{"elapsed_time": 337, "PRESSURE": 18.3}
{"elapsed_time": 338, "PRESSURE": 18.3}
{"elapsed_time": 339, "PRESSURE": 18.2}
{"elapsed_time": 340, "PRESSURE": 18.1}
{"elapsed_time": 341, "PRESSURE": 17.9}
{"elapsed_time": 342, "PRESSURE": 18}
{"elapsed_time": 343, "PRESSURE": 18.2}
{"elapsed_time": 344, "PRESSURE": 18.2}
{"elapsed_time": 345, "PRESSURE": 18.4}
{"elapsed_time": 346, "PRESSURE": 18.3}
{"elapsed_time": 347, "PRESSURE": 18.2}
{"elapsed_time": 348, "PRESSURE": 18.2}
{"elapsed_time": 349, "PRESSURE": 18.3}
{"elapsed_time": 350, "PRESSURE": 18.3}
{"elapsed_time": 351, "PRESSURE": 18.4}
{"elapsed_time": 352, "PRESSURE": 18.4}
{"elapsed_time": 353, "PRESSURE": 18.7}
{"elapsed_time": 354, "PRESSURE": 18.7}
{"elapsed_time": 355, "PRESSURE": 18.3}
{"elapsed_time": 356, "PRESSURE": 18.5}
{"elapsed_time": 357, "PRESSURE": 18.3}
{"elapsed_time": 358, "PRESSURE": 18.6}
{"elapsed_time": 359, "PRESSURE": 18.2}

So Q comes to 6.3 min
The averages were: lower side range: 19.4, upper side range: 17.9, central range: 14.5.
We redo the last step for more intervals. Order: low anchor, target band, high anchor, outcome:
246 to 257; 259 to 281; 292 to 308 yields 1.7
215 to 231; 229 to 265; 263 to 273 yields -2.6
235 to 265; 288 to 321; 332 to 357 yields 2.7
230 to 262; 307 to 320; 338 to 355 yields 0.3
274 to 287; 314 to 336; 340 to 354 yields -2.2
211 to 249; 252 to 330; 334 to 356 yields 1.2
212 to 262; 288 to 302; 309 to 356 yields 1.5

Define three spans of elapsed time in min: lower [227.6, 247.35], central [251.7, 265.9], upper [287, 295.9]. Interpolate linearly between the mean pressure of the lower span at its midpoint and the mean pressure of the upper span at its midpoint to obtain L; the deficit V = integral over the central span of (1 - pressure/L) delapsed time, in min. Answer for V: -4.5 min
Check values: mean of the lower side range 17.1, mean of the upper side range 14.7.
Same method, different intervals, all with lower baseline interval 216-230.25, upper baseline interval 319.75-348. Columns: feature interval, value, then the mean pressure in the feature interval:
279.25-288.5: 2.9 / 11.9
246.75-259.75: -2.9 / 20.8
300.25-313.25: -0.1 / 17.9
